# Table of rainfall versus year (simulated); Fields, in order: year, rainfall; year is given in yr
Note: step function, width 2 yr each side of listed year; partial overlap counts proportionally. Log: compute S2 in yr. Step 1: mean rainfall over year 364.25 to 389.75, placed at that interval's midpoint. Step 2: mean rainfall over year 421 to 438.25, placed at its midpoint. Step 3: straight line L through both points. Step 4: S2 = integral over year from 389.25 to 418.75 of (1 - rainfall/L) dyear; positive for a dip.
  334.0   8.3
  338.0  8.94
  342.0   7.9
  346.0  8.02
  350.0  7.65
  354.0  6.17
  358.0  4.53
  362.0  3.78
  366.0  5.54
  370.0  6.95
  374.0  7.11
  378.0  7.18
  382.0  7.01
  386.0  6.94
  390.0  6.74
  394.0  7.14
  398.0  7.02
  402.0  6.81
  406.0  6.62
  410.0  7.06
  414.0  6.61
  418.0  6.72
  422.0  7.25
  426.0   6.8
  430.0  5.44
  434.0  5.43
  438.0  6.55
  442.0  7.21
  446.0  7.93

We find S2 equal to -1.6 yr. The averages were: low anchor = 6.8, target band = 6.85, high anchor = 6.21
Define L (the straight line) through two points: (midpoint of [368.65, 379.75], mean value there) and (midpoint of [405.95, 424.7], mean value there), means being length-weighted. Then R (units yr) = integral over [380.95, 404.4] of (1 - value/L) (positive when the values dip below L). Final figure 0.2 yr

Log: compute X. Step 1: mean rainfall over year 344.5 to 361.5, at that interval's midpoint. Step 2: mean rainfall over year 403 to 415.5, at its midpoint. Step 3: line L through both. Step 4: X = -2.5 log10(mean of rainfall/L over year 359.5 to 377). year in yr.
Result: 0.10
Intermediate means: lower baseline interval 6.3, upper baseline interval 6.77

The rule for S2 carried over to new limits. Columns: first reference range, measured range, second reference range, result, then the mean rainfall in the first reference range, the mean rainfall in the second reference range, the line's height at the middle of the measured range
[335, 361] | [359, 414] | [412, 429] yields 2.78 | 7.11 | 6.76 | 6.93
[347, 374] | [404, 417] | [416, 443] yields -0.90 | 5.95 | 6.46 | 6.32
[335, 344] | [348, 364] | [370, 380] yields 4.71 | 8.41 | 7.11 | 7.8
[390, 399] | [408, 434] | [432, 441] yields -0.38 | 7.01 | 6.13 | 6.45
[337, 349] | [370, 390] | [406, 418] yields 1.11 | 8.18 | 6.78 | 7.43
